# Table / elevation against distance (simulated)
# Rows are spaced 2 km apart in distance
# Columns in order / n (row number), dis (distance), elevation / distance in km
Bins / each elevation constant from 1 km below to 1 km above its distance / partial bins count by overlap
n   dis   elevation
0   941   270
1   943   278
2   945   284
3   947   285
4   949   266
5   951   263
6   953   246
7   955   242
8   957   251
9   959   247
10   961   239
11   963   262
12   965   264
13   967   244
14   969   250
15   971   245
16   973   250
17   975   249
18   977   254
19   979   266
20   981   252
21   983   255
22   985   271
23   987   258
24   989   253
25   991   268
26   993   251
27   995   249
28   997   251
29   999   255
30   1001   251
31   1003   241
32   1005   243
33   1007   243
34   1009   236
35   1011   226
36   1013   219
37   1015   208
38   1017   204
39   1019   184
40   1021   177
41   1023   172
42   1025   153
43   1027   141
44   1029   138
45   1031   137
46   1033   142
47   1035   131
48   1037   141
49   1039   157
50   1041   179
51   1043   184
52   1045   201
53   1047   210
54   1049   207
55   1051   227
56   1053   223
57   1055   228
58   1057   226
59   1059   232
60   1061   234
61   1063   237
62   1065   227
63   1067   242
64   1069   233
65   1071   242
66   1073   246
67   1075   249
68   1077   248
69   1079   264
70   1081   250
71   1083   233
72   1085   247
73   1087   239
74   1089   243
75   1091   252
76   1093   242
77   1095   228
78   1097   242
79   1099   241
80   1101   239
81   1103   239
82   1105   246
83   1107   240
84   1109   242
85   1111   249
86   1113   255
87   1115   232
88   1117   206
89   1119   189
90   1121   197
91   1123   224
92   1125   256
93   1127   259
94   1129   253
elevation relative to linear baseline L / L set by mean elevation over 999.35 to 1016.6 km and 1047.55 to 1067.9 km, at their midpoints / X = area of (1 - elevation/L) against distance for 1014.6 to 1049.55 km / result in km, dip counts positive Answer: 9.3 km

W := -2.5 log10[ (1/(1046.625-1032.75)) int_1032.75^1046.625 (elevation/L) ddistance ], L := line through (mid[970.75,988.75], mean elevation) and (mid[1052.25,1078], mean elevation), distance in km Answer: 0.41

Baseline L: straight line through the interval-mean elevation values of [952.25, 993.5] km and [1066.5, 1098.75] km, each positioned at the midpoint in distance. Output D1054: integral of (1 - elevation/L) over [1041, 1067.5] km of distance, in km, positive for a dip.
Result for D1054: 2.9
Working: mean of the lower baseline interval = 253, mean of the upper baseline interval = 244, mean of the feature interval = 219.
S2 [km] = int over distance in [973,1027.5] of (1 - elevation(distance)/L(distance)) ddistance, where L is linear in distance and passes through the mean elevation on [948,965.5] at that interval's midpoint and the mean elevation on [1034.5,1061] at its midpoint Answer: -1.0 km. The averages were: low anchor 253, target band 232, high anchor 199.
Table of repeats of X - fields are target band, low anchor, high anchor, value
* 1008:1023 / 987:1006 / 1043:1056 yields 2.1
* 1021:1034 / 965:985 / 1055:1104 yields 5.1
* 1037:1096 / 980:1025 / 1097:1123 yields 1.2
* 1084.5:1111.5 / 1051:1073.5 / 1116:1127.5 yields -2.0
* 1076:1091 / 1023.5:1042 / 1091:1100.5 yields -1.7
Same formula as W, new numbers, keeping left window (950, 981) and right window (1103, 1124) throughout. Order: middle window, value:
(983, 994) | -0.05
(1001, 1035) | 0.26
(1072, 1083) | -0.07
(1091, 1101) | -0.04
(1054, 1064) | 0.03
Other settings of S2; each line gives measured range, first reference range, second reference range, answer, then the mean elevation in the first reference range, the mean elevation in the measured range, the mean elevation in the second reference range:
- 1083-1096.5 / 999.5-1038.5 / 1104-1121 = -1.3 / 189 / 241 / 230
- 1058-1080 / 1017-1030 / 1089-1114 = -3.3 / 164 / 241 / 243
